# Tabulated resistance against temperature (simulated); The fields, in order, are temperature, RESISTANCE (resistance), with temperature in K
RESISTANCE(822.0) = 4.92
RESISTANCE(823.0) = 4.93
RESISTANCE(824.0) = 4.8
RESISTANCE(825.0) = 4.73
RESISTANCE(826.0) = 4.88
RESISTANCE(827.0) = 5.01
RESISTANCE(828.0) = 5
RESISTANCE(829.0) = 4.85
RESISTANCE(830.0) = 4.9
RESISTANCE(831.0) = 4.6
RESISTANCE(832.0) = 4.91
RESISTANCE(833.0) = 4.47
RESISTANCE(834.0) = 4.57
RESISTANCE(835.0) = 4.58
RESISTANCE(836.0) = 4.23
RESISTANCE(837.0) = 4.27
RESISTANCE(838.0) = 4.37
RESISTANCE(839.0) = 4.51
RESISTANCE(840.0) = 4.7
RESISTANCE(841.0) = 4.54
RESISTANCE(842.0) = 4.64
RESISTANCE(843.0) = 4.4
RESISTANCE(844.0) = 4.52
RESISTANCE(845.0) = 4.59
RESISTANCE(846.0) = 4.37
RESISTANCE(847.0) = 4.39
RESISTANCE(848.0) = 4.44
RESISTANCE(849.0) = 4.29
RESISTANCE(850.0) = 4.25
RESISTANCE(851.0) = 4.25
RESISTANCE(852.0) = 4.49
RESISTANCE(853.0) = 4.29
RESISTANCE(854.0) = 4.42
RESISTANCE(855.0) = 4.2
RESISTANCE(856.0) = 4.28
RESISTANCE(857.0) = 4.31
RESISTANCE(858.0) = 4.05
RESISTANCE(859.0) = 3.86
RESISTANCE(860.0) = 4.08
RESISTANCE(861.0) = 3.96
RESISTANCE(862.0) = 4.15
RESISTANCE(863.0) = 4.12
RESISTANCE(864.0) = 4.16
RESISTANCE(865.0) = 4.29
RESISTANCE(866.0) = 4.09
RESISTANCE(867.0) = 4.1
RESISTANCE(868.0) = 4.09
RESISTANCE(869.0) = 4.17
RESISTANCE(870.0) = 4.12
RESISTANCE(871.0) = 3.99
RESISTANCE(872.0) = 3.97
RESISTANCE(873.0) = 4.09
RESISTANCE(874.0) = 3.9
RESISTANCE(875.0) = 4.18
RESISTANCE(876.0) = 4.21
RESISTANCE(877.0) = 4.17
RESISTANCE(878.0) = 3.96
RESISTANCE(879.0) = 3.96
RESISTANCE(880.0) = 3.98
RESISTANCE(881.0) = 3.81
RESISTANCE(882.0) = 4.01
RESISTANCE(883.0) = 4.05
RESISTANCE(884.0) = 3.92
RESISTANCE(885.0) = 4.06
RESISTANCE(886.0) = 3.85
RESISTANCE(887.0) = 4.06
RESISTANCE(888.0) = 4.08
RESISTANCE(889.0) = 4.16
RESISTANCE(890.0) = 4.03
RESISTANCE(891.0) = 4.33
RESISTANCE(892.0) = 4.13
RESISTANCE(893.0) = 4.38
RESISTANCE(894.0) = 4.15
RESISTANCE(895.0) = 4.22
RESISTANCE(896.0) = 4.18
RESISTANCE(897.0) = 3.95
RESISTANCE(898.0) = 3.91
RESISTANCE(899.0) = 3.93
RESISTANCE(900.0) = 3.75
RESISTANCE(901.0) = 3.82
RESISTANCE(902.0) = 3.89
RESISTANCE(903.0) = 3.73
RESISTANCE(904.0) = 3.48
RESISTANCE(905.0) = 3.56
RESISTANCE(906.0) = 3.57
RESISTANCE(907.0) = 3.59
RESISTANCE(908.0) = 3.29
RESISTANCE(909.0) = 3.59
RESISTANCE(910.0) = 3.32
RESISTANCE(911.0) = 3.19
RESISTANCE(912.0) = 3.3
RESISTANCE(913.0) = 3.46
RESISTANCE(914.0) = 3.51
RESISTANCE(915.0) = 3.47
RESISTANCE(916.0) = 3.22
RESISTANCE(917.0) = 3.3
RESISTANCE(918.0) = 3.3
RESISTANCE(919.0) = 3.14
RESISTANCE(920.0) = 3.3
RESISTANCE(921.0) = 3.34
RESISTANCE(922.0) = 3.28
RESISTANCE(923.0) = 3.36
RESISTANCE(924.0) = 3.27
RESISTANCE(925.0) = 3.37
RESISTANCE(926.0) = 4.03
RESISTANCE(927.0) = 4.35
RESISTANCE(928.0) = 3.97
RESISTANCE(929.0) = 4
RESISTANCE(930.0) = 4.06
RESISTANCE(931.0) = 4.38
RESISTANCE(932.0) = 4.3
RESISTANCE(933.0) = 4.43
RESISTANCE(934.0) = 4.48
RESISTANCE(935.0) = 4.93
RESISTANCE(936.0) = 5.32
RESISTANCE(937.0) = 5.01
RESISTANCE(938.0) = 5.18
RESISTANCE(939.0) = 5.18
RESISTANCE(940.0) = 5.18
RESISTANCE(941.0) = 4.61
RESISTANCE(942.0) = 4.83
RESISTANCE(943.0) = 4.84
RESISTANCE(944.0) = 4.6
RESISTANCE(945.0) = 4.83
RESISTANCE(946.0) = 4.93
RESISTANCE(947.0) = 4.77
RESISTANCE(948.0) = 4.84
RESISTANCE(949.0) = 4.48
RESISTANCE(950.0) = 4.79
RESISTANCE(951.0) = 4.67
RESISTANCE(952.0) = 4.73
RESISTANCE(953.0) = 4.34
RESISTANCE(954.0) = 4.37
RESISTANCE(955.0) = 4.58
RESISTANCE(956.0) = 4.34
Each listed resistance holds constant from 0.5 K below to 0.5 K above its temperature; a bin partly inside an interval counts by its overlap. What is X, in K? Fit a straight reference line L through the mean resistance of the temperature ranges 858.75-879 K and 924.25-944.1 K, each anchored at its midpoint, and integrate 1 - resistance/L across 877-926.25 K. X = 6.55 K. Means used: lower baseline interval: 4.08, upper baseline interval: 4.54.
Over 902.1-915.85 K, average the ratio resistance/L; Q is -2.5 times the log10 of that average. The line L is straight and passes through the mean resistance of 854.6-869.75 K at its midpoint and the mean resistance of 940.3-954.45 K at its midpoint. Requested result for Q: 0.267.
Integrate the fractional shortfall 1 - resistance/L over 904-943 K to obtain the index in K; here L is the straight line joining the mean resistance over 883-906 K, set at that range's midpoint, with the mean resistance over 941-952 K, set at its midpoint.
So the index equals 4.39 K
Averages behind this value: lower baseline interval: 3.97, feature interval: 3.93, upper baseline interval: 4.75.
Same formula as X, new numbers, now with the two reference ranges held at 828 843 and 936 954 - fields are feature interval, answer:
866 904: 5.4 K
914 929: 4.0 K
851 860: 0.8 K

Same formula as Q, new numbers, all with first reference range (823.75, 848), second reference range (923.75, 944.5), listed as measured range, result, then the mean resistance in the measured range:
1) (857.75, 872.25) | 0.13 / 4.08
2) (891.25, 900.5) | 0.12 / 4.07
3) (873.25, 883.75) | 0.14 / 4.02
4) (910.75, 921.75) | 0.34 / 3.32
